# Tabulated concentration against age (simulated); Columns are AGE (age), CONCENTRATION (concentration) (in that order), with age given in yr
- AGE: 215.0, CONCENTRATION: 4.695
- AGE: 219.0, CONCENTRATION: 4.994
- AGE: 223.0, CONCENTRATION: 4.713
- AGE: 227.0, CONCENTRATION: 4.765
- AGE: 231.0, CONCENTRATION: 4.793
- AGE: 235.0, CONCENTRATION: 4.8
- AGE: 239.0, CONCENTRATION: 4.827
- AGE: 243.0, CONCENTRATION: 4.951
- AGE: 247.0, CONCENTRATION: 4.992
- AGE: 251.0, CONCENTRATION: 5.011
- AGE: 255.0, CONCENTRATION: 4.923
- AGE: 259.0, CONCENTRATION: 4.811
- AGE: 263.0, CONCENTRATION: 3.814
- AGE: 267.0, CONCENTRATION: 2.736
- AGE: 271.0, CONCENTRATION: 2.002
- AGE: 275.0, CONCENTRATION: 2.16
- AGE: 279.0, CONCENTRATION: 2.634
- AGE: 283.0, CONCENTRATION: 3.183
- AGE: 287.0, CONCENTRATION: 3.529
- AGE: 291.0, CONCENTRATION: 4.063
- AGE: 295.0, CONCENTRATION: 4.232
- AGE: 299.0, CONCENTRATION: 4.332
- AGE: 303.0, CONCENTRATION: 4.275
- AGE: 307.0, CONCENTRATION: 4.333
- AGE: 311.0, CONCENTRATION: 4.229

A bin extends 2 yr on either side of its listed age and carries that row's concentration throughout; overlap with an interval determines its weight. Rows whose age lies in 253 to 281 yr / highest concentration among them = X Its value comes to 4.923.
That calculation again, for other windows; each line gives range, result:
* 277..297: 4.232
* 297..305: 4.332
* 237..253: 5.011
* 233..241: 4.827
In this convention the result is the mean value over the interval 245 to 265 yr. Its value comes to 4.71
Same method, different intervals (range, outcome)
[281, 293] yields 3.59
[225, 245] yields 4.83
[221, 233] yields 4.76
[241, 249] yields 4.97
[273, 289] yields 2.88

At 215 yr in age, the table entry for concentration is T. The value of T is 4.695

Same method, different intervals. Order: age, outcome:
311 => 4.229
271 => 2.002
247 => 4.992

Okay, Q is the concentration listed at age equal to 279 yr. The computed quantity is 2.634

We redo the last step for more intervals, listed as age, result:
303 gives 4.275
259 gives 4.811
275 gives 2.16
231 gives 4.793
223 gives 4.713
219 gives 4.994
